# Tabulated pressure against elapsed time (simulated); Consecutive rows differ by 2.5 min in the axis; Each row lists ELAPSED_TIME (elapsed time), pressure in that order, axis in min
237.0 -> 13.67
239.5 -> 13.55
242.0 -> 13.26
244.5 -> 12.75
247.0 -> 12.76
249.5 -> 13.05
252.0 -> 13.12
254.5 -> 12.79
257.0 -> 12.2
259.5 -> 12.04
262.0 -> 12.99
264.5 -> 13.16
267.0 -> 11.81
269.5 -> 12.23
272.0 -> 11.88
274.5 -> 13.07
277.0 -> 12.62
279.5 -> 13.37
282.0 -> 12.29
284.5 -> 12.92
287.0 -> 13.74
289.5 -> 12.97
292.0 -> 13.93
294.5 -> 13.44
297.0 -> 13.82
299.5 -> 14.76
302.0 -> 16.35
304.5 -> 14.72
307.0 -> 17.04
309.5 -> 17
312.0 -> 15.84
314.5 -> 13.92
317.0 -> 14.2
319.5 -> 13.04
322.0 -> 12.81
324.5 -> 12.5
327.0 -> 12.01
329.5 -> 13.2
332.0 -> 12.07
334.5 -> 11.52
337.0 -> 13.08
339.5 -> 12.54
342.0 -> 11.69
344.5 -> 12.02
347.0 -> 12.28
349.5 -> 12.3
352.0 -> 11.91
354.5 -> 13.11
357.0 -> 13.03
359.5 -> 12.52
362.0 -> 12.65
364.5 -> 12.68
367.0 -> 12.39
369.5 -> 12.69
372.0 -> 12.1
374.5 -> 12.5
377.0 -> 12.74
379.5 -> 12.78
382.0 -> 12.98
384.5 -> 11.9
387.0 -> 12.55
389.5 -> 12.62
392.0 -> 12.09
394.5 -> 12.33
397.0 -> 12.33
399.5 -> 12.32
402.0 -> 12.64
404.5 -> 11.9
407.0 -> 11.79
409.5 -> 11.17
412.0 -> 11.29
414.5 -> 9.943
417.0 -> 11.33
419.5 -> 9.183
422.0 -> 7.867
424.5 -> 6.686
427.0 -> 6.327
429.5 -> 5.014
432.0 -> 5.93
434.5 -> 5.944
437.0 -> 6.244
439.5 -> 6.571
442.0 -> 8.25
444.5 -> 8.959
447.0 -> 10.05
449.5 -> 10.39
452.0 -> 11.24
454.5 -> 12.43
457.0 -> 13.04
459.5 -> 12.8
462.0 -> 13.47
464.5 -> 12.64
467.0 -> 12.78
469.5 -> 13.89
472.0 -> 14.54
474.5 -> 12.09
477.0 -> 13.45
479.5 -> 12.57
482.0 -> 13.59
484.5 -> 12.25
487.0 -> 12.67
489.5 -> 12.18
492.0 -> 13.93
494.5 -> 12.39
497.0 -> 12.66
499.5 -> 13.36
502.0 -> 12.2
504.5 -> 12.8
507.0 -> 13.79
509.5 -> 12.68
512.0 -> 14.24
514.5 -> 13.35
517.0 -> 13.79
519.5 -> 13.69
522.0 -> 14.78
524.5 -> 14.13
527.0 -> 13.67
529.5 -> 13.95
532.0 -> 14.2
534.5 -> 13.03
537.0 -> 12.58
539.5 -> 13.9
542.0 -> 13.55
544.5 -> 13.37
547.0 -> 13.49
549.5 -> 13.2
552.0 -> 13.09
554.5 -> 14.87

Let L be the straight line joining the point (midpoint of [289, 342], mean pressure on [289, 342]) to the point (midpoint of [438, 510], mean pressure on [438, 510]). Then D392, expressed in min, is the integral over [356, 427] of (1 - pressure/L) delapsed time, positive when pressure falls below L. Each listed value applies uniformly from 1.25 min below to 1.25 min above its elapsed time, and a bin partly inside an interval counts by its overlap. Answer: 7.57 min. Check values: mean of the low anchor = 13.8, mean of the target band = 11.6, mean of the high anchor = 12.2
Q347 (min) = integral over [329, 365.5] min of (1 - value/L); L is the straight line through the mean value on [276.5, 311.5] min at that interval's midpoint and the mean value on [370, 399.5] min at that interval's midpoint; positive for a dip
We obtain 2.1 min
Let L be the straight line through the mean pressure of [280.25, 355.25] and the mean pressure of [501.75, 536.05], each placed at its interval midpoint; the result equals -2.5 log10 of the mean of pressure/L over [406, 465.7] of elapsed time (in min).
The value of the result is 0.38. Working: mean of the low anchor 13.4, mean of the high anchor 13.6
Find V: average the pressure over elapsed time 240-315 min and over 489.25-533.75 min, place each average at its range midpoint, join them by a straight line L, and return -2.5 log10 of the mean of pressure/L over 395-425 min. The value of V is 0.24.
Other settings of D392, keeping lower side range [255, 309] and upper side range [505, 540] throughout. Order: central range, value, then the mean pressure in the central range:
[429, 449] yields 9.23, 7.32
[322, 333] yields 0.81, 12.5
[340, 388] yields 3.74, 12.5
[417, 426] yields 3.47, 8.34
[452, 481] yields 1.34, 13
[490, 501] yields 0.52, 13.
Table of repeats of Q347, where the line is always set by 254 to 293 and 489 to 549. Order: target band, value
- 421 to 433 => 6.2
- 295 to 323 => -4.4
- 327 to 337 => 0.4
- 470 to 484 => 0.1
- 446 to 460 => 1.7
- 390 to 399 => 0.5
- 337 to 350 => 0.7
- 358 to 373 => 0.5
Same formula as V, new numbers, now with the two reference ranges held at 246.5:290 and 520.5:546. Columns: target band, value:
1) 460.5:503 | 0.04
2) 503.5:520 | 0.01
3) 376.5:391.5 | 0.05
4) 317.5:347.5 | 0.04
